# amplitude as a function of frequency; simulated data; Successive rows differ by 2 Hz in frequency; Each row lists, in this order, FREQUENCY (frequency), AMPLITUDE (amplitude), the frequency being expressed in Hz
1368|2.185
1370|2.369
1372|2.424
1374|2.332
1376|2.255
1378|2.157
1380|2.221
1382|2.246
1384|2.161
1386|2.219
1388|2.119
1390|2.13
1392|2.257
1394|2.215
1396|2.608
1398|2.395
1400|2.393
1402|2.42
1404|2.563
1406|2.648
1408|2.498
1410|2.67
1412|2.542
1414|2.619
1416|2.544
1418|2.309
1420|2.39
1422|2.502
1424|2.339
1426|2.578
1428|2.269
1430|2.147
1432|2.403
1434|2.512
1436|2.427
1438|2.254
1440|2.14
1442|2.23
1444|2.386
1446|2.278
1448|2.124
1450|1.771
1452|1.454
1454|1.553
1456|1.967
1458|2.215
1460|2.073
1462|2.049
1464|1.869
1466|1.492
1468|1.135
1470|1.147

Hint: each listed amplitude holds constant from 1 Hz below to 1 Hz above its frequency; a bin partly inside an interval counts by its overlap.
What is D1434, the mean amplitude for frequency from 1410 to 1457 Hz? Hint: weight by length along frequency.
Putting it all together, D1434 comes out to 2.26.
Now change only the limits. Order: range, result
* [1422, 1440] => 2.36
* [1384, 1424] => 2.41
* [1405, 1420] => 2.54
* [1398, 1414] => 2.53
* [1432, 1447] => 2.32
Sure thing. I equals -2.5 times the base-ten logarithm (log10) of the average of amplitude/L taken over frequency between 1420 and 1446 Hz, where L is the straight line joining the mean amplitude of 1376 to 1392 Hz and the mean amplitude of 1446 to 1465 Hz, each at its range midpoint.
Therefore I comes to -0.172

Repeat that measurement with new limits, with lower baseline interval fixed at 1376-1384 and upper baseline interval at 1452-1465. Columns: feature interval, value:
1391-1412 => -0.16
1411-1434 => -0.18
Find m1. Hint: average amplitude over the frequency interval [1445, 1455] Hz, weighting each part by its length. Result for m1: 1.84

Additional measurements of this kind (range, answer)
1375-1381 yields 2.21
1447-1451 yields 1.95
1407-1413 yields 2.57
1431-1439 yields 2.4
